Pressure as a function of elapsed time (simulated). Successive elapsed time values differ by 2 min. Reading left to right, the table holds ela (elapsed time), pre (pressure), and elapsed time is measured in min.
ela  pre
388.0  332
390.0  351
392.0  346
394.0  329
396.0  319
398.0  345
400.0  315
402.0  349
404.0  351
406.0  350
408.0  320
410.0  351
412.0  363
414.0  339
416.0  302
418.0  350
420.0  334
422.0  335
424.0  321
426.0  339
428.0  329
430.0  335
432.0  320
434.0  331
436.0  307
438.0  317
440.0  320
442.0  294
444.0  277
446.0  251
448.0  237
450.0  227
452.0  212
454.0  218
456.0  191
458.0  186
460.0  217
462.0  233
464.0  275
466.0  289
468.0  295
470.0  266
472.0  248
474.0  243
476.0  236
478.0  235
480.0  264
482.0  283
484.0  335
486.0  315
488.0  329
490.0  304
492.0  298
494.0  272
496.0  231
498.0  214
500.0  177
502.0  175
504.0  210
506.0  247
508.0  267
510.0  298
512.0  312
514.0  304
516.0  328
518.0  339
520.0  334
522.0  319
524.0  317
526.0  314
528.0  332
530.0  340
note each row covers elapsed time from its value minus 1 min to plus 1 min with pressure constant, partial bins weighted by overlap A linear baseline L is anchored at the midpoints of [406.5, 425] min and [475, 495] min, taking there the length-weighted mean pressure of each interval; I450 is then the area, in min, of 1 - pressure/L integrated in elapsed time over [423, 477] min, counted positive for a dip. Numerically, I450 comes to 7.17 min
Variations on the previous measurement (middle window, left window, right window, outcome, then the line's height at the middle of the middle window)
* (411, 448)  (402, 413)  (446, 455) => -4.4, 285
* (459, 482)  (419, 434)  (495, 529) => 3.6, 303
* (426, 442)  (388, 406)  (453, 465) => -3.2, 268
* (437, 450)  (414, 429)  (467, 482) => 1.0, 300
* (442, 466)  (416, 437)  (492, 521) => 5.7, 307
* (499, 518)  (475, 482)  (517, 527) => 2.6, 302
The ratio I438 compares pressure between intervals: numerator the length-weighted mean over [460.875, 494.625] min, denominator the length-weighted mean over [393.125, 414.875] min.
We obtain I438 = 0.8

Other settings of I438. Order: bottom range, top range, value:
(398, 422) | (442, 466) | 0.69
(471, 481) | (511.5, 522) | 1.32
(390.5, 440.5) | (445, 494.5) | 0.78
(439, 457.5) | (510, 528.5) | 1.30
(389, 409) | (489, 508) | 0.71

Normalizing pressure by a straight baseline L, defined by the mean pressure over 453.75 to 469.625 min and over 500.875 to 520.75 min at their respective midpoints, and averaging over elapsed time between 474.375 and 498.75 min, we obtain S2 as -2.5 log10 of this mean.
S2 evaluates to -0.06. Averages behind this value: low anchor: 240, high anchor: 280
